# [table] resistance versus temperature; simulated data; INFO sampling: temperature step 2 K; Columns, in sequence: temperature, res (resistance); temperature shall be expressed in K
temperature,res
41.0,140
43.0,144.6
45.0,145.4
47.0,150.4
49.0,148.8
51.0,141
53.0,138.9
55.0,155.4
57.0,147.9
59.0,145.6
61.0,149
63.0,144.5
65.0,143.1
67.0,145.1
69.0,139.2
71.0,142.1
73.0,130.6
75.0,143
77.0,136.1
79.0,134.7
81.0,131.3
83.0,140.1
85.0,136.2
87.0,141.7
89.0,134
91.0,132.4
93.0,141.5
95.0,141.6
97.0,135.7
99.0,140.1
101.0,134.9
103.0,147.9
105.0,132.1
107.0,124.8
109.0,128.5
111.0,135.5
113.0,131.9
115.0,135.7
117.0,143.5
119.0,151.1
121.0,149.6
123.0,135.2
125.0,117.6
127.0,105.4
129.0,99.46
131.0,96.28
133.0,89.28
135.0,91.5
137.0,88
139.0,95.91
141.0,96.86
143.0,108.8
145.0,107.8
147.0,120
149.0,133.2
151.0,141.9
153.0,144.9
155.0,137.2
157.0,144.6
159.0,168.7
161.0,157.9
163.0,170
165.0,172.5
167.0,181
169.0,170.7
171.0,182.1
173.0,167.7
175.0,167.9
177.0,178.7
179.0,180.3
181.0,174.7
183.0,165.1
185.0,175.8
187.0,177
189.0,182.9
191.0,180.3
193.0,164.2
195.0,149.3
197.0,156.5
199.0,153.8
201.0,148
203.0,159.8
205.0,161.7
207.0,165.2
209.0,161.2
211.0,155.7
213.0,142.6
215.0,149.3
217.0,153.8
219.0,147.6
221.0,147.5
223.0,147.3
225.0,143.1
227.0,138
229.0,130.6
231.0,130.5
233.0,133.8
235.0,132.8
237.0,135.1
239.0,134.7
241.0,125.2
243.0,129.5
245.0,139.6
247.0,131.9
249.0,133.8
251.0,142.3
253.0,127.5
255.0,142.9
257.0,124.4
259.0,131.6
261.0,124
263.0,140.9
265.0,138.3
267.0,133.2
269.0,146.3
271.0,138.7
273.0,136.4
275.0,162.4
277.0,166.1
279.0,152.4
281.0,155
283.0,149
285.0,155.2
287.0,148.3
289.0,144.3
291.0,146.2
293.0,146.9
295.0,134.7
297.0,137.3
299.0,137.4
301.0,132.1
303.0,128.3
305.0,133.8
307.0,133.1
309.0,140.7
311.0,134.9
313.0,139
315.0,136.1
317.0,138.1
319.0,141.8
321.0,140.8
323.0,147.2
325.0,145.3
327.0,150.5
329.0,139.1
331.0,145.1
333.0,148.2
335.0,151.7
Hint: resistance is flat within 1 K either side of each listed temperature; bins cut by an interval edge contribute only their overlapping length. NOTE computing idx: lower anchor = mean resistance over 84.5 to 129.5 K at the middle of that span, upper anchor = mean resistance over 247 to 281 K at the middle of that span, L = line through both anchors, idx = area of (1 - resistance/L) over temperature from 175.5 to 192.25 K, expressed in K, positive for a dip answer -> -4.8 K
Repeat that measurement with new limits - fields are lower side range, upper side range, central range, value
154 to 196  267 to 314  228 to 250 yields 3.15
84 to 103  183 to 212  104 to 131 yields 2.84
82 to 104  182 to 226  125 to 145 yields 6.54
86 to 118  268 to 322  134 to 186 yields -3.26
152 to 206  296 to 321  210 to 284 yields 4.76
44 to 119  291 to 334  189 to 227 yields -4.17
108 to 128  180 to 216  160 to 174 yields -1.90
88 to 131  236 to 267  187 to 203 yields -3.60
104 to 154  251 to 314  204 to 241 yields -3.33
